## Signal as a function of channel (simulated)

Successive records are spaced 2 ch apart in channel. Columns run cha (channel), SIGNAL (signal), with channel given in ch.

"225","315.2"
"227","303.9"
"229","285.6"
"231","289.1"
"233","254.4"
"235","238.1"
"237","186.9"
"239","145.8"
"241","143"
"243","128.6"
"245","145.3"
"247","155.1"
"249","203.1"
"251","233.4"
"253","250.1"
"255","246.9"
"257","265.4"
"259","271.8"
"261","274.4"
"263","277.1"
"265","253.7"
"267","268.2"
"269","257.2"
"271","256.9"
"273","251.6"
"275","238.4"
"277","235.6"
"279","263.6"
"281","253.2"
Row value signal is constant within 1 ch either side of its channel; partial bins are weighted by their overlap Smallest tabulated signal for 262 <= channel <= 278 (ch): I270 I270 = 235.6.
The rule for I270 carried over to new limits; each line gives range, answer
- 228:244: 128.6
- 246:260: 155.1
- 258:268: 253.7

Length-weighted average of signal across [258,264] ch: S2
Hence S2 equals 274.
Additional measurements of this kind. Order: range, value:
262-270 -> 264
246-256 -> 218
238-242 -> 144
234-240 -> 190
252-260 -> 259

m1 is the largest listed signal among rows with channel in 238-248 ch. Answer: 155.1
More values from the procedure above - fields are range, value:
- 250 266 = 277.1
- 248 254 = 250.1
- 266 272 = 268.2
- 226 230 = 303.9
